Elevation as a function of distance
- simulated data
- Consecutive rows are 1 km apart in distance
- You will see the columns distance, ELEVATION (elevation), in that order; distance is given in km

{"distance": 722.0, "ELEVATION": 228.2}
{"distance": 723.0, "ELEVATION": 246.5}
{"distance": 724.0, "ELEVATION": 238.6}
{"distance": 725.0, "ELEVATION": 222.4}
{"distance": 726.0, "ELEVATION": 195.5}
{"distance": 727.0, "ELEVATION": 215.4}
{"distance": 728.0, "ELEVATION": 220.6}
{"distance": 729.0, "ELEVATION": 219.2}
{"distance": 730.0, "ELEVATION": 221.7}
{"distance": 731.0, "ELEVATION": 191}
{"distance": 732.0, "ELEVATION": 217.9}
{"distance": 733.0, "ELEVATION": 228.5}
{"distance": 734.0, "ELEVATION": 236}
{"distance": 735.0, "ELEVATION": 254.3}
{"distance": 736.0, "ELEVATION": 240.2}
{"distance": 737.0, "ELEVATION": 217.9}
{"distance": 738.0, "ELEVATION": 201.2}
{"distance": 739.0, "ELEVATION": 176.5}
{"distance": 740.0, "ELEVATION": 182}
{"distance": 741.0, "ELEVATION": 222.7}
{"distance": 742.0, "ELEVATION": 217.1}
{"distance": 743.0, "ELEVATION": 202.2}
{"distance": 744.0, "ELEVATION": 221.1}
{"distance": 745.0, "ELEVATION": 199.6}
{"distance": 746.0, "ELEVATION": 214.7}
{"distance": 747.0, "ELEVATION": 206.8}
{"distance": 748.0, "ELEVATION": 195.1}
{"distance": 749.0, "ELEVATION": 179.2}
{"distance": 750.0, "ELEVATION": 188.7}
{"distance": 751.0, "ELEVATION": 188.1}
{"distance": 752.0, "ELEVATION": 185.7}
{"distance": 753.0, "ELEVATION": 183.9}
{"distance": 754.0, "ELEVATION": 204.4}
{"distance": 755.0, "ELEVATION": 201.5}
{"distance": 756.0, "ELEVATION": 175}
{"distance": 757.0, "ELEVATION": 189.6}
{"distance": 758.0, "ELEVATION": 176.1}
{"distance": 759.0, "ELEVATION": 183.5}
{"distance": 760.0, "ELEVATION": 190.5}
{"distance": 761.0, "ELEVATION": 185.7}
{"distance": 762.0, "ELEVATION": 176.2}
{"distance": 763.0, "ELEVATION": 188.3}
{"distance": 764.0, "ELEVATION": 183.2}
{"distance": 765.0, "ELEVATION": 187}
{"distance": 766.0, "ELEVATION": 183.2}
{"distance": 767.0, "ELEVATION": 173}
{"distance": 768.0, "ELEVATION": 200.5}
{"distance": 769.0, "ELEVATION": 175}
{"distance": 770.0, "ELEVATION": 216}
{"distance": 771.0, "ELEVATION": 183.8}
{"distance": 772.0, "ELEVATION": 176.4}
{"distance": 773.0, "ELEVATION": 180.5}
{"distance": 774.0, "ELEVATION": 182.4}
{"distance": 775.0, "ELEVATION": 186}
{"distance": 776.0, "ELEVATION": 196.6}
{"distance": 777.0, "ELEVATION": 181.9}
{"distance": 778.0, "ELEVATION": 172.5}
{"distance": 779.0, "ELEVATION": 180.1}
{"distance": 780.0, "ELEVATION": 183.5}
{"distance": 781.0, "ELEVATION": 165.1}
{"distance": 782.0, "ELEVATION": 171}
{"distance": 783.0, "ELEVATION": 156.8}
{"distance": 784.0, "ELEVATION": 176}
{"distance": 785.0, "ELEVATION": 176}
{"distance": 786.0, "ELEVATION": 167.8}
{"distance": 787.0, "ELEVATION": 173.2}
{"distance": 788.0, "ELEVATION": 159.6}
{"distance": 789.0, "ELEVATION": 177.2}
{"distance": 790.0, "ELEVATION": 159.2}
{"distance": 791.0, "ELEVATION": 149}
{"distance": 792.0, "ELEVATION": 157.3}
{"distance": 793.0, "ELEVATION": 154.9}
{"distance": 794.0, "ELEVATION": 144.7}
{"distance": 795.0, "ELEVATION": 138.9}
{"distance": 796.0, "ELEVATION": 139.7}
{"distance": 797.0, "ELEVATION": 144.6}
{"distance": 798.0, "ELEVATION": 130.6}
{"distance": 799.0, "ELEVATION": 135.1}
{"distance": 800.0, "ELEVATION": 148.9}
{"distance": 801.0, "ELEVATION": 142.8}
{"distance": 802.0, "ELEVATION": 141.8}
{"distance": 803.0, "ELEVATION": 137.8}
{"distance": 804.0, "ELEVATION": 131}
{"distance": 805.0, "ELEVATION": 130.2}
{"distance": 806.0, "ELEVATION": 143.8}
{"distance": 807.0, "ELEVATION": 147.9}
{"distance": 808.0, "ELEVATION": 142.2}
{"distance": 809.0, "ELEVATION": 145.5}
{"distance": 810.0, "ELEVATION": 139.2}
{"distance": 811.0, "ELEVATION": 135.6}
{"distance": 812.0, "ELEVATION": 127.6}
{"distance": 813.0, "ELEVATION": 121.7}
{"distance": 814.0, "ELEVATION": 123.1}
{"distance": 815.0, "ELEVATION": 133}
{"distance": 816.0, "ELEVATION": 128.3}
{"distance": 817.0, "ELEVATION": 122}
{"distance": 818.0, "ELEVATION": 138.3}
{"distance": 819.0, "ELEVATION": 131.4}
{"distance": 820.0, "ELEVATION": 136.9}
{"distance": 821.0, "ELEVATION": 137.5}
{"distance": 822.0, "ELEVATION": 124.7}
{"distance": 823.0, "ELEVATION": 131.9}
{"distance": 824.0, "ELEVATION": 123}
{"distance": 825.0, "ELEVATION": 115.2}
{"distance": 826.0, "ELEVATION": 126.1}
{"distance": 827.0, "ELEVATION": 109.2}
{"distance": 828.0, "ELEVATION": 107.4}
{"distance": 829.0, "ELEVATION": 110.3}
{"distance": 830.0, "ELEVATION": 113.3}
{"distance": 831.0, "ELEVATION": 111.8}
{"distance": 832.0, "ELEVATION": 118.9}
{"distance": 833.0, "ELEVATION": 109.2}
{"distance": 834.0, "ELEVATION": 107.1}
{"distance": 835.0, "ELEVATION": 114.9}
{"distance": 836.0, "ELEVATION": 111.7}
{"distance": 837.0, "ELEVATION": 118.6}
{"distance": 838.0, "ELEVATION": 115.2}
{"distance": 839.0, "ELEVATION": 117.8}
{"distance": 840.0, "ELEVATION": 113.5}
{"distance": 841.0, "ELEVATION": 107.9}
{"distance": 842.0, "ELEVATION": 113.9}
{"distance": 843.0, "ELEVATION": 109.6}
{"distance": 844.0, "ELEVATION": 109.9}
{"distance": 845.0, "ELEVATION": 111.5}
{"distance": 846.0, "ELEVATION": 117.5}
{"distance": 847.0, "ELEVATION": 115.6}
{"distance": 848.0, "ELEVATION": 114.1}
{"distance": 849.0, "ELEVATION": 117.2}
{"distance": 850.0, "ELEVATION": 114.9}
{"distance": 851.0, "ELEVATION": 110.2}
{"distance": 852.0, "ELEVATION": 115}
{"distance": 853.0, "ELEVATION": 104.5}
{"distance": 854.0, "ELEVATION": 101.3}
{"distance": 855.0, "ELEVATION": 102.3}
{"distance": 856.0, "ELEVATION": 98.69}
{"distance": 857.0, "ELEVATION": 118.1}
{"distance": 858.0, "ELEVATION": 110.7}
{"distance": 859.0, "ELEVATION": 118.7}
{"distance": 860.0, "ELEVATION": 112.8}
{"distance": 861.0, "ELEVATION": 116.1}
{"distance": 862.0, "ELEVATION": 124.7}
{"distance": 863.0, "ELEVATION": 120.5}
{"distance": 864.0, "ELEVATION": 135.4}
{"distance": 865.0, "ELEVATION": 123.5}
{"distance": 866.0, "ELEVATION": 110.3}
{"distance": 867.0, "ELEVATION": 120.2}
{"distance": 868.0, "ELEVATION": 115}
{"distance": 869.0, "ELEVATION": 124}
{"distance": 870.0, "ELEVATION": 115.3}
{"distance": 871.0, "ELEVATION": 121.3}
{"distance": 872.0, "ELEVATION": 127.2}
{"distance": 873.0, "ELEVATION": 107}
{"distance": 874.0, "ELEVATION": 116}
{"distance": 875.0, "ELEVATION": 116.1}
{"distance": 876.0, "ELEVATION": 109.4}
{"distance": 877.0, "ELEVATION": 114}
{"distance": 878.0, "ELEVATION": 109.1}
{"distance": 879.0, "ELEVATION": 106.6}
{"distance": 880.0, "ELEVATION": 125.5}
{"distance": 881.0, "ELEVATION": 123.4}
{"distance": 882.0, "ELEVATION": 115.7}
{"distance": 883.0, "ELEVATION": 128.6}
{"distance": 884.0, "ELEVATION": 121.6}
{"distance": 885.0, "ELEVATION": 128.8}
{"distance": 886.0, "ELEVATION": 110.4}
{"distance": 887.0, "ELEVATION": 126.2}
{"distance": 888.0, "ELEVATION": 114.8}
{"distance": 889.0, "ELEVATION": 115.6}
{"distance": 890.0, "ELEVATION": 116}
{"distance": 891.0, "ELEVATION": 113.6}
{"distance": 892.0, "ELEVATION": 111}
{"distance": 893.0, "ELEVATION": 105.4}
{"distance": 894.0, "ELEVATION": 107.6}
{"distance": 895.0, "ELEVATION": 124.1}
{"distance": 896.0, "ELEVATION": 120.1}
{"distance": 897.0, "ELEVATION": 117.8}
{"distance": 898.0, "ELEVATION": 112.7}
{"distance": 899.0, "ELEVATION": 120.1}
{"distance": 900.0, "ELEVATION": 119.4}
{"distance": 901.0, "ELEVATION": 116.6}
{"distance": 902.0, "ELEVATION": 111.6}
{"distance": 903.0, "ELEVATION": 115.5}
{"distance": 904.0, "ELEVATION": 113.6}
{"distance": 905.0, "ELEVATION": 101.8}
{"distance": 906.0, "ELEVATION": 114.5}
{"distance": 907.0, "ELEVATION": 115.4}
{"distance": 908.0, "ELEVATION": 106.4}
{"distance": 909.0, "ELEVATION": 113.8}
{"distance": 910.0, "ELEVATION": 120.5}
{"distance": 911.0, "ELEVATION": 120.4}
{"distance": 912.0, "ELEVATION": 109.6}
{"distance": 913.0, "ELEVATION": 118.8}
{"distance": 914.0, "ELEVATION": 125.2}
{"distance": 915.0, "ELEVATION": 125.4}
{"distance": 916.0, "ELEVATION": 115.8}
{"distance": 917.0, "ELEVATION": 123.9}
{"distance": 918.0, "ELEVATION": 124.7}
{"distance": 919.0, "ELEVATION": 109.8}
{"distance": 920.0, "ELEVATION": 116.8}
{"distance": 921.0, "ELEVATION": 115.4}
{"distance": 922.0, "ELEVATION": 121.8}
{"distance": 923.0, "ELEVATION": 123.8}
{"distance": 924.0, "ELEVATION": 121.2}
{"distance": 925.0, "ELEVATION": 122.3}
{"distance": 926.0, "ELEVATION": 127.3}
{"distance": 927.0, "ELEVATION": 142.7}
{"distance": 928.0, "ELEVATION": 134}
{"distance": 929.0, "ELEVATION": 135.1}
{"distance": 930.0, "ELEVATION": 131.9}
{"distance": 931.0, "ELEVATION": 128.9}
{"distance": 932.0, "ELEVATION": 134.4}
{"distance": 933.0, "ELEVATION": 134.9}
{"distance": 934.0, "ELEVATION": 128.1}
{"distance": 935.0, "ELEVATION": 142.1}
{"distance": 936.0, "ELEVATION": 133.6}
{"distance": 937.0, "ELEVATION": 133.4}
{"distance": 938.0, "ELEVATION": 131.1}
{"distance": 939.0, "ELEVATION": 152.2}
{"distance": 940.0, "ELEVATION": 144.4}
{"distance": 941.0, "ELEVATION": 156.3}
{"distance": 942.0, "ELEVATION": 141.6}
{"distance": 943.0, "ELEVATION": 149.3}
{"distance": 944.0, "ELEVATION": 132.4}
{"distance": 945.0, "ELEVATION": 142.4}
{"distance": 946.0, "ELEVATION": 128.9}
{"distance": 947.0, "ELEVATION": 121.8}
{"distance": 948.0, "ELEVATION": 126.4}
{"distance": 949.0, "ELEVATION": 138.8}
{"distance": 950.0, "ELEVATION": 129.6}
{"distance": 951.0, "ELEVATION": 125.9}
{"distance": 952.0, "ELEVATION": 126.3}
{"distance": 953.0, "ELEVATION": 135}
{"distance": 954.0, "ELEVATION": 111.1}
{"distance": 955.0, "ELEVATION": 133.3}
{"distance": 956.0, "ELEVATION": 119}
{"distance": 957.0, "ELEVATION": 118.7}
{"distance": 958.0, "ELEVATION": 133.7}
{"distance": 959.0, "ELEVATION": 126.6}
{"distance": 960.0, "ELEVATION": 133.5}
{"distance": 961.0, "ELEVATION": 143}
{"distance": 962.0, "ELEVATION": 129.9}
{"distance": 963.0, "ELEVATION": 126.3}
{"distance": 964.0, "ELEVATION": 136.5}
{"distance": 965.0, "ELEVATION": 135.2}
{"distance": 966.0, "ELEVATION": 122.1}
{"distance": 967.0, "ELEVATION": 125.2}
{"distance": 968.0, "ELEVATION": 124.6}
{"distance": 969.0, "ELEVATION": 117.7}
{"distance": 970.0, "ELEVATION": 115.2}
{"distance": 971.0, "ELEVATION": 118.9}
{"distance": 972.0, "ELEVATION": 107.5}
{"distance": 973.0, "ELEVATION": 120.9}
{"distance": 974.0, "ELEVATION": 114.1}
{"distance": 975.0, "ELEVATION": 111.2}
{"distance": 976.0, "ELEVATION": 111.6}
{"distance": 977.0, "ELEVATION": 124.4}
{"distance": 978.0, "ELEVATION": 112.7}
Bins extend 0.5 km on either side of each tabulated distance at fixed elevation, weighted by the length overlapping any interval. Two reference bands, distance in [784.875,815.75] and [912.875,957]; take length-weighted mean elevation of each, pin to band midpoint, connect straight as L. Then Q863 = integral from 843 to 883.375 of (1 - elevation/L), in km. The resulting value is 6.6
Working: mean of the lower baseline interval 145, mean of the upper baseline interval 130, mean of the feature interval 115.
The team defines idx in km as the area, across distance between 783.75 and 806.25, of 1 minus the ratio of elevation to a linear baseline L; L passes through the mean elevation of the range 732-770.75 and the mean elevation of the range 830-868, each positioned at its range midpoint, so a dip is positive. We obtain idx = 1.5 km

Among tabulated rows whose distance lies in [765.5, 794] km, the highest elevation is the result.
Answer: 216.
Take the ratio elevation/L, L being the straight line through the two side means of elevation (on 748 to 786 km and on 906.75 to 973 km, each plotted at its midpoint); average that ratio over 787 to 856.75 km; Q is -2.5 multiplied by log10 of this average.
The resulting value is 0.29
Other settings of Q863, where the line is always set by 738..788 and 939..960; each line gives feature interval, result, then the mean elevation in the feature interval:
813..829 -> 4.2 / 125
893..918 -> 5.0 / 116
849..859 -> 3.2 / 109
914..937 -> 2.0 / 127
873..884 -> 2.7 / 116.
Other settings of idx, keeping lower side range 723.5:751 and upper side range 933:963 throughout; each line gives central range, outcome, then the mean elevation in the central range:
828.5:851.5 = 8.0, 113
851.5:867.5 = 5.0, 115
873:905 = 8.1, 116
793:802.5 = 2.4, 142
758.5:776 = 1.3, 186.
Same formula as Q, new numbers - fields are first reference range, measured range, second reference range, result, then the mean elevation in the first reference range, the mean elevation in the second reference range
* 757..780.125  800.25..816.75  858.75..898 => 0.18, 185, 118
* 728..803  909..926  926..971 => 0.17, 184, 132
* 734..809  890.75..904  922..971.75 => 0.24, 178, 131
